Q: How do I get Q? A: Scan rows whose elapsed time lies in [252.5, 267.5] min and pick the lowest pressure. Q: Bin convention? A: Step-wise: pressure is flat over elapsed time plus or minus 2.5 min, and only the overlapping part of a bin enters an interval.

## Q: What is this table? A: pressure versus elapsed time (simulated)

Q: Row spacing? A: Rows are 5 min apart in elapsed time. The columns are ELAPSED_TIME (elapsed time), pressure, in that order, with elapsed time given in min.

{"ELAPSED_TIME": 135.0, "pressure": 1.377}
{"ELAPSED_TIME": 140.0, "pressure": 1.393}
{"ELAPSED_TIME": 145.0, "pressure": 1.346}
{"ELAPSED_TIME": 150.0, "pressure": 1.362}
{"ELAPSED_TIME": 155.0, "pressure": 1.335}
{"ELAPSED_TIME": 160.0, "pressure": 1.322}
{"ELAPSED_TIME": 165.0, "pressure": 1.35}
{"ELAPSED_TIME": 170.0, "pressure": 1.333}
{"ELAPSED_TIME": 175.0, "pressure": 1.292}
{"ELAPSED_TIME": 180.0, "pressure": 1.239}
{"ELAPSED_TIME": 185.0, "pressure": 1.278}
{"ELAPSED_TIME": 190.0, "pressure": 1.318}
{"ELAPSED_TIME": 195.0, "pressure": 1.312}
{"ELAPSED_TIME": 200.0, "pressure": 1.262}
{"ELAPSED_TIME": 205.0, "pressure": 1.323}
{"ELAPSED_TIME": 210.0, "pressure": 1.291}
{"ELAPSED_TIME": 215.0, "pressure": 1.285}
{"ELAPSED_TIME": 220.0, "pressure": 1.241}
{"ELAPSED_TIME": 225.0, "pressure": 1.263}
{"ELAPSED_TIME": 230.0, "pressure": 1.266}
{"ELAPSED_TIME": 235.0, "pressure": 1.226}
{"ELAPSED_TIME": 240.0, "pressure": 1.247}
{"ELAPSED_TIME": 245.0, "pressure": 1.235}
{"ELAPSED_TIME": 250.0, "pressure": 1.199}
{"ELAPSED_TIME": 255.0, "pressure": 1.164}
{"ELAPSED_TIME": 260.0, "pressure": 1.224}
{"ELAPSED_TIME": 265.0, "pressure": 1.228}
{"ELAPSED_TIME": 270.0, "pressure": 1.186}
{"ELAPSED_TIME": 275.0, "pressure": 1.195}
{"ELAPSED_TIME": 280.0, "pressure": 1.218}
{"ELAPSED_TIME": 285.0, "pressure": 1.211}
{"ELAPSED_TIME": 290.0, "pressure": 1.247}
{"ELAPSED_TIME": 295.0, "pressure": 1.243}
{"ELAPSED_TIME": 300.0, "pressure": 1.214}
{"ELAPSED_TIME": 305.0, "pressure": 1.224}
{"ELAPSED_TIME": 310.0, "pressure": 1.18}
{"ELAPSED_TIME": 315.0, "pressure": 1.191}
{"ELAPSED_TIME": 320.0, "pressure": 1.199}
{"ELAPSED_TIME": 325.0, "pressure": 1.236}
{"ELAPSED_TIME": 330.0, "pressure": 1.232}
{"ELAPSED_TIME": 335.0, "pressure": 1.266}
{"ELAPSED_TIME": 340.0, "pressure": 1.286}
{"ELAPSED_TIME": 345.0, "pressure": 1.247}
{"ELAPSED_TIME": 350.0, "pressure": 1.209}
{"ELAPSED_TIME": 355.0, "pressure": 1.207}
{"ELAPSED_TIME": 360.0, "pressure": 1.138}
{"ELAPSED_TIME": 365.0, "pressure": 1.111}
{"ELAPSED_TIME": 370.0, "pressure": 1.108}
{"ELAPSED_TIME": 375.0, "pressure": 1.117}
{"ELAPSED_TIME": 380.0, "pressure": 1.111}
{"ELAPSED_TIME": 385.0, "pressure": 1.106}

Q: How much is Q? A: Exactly 1.164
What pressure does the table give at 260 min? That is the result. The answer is 1.224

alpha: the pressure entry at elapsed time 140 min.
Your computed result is 1.393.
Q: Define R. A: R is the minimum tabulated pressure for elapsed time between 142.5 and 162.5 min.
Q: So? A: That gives 1.322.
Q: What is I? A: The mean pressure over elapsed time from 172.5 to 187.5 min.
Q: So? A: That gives 1.27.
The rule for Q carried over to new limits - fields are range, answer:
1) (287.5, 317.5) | 1.18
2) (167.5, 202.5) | 1.239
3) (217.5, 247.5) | 1.226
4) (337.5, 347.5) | 1.247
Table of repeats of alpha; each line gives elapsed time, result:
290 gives 1.247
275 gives 1.195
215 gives 1.285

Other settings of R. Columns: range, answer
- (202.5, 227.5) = 1.241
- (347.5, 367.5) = 1.111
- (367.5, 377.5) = 1.108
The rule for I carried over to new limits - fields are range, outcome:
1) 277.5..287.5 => 1.21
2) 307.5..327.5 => 1.2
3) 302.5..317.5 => 1.2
